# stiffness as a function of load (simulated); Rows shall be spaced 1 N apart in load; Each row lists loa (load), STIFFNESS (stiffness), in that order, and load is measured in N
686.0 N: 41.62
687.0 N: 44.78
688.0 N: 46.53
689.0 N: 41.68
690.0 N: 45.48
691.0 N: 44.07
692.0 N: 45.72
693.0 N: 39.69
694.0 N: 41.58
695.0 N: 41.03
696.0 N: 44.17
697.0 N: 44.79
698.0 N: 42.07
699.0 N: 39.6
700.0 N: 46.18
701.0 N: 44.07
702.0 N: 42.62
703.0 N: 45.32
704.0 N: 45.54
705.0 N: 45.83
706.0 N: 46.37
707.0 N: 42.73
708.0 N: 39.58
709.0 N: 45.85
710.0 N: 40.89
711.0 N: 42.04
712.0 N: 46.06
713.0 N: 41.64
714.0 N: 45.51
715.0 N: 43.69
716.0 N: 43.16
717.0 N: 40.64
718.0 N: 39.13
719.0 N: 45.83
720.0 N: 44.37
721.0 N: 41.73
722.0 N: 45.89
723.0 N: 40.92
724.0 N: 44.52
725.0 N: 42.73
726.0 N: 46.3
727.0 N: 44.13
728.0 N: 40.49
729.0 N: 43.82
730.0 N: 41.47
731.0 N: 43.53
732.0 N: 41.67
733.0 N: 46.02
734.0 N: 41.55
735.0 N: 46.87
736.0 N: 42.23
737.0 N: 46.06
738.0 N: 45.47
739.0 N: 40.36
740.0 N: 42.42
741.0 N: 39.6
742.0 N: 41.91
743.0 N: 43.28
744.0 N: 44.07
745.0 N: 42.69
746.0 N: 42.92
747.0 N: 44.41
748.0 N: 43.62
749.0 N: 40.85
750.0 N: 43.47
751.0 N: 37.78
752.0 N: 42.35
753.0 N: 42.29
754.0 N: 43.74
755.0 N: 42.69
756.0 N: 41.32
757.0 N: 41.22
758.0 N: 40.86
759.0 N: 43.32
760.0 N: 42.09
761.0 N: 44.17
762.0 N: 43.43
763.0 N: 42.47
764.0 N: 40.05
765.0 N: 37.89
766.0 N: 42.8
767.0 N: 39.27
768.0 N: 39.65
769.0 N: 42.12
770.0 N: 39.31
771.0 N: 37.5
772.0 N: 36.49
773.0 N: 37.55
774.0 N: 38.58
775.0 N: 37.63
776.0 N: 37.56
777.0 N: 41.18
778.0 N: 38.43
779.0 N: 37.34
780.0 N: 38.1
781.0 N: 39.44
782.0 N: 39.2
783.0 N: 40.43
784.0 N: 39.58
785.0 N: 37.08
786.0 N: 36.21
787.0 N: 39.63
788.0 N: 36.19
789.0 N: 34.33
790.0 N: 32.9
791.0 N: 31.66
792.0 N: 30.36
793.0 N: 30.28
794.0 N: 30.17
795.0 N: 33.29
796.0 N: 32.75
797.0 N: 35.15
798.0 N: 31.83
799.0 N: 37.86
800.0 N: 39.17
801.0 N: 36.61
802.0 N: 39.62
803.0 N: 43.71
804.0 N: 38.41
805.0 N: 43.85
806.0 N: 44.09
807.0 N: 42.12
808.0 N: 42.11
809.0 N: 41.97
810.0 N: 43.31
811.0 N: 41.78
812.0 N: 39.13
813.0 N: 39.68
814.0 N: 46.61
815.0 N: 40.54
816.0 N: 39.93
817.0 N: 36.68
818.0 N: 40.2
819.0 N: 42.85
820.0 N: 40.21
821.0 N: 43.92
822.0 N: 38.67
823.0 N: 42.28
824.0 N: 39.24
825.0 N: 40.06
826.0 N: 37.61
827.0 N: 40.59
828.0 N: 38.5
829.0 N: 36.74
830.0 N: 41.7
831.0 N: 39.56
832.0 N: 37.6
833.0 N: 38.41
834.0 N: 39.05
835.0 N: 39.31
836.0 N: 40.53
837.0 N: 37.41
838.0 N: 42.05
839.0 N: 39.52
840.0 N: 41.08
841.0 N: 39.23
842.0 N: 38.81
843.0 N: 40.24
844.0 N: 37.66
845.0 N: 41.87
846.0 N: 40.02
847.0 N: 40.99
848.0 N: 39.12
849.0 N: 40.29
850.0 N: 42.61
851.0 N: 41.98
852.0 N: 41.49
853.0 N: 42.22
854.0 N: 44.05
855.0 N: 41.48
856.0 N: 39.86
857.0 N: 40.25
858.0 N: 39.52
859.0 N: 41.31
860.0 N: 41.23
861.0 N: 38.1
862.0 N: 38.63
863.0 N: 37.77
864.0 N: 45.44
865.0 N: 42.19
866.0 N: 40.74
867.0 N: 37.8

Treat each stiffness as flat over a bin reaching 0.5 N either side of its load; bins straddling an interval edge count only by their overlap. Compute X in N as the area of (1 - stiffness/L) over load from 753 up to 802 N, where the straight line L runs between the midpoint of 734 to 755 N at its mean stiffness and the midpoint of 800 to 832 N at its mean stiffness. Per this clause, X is 4.2 N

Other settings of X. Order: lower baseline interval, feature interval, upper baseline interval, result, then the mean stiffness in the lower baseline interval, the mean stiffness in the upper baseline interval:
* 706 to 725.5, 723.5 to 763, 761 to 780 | -1.52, 43.1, 39.5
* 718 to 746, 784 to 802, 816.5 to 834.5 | 2.72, 43.2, 39.7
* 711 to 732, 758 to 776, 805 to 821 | 0.93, 43.2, 41.6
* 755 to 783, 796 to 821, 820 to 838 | -0.32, 40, 39.6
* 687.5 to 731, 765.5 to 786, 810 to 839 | 1.28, 43.4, 40.1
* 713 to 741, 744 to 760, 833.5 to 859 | 0.14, 43.3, 40.4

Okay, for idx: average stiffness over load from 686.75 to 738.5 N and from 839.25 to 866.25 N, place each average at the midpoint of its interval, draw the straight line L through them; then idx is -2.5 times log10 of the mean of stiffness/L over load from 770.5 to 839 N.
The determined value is 0.08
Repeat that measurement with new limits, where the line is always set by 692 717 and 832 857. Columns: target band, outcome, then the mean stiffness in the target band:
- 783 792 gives 0.159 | 35.9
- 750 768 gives 0.014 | 41.6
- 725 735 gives -0.015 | 43.4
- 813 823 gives -0.004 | 41.1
